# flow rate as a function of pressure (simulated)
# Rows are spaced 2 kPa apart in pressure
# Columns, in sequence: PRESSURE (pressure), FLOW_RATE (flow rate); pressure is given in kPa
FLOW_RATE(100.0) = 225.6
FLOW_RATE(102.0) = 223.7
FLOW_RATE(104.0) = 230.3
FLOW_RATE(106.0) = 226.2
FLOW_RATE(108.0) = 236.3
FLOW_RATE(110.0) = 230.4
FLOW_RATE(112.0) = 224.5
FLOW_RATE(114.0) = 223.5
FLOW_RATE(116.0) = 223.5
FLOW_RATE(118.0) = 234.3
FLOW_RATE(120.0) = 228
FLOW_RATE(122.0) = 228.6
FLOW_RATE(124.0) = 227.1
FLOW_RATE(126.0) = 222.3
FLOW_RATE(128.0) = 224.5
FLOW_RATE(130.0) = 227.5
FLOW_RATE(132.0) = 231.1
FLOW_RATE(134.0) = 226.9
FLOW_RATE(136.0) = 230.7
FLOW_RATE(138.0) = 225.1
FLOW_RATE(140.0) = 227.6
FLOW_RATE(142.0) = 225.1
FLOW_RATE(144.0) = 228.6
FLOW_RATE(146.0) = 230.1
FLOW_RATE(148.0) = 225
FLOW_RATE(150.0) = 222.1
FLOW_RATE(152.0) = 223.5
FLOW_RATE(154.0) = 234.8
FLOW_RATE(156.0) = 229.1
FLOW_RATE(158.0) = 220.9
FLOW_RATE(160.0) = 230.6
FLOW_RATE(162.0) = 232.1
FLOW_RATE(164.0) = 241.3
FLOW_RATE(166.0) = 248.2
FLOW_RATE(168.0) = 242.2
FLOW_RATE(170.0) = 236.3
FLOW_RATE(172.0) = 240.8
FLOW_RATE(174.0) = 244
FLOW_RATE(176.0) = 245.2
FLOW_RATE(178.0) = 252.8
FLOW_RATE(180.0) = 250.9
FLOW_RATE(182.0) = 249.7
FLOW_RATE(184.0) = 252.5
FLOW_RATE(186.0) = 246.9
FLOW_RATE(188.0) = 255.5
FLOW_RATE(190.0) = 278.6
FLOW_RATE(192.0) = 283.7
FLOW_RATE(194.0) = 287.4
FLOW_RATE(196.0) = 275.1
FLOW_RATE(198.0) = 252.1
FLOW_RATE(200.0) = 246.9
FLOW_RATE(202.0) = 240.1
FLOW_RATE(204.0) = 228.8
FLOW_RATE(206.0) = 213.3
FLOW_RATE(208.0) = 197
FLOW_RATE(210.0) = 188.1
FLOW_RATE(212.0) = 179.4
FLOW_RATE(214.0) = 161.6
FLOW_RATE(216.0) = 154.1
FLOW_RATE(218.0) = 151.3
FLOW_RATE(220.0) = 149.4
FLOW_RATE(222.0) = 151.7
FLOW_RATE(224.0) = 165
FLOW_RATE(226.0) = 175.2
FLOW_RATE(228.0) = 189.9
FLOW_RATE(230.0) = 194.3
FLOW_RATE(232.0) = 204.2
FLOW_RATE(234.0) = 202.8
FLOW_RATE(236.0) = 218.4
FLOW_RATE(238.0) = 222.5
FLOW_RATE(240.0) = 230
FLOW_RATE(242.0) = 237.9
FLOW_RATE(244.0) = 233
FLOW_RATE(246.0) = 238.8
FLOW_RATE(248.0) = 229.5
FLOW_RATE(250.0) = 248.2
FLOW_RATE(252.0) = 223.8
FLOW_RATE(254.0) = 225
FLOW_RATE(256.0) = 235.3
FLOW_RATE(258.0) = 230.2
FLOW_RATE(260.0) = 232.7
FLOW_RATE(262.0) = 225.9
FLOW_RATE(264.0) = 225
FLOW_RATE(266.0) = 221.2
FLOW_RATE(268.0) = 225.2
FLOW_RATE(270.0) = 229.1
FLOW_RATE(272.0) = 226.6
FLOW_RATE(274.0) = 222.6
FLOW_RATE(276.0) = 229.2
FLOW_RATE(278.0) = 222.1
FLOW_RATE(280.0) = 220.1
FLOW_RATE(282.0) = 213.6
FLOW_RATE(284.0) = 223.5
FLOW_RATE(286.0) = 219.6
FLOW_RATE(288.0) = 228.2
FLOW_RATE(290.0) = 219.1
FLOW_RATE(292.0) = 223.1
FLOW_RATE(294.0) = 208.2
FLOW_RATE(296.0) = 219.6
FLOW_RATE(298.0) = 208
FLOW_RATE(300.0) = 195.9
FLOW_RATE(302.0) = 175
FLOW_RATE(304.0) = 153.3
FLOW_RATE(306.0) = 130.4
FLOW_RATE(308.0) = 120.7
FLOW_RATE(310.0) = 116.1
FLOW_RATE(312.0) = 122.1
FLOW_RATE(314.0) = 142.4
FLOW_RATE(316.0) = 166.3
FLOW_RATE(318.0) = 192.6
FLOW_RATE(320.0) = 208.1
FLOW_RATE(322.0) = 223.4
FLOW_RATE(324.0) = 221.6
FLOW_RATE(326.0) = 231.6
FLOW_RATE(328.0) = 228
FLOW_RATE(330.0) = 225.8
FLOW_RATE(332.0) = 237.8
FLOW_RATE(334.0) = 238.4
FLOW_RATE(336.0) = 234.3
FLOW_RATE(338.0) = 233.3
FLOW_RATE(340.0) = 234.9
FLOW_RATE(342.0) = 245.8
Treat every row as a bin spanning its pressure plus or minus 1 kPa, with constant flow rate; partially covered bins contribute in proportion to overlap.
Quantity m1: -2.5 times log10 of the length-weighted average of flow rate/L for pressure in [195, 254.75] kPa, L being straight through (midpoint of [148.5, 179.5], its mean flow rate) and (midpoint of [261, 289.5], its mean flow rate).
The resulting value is 0.109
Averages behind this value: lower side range 236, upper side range 224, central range 208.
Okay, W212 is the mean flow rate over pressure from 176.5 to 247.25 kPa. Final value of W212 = 219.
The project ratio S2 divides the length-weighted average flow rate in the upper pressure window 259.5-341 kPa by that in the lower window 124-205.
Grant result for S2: 0.86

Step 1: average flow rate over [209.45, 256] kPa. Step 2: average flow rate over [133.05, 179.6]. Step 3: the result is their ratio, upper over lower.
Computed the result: 0.86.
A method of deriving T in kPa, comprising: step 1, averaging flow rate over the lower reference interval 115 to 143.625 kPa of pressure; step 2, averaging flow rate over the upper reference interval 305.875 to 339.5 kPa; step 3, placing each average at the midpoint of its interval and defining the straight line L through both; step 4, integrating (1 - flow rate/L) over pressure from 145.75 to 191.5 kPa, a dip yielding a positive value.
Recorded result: -4.28 kPa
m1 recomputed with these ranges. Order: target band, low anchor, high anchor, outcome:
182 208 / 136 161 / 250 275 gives -0.115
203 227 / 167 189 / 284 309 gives 0.291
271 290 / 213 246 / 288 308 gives -0.167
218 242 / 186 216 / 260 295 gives 0.193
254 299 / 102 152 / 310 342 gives -0.053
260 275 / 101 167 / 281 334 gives -0.115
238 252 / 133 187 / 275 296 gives -0.042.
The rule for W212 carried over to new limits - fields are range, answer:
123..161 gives 227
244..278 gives 229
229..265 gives 225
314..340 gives 218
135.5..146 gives 228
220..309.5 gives 210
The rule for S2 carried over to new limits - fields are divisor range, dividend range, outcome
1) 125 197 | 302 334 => 0.76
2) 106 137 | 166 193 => 1.11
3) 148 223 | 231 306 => 0.96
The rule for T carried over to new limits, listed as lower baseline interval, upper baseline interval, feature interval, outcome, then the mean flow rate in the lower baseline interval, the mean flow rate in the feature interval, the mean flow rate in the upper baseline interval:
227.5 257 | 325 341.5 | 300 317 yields 6.4 kPa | 223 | 144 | 233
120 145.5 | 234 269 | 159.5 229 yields 1.2 kPa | 227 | 224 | 229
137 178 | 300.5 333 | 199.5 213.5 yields 0.4 kPa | 233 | 210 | 181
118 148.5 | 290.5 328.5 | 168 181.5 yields -1.7 kPa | 227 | 245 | 183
